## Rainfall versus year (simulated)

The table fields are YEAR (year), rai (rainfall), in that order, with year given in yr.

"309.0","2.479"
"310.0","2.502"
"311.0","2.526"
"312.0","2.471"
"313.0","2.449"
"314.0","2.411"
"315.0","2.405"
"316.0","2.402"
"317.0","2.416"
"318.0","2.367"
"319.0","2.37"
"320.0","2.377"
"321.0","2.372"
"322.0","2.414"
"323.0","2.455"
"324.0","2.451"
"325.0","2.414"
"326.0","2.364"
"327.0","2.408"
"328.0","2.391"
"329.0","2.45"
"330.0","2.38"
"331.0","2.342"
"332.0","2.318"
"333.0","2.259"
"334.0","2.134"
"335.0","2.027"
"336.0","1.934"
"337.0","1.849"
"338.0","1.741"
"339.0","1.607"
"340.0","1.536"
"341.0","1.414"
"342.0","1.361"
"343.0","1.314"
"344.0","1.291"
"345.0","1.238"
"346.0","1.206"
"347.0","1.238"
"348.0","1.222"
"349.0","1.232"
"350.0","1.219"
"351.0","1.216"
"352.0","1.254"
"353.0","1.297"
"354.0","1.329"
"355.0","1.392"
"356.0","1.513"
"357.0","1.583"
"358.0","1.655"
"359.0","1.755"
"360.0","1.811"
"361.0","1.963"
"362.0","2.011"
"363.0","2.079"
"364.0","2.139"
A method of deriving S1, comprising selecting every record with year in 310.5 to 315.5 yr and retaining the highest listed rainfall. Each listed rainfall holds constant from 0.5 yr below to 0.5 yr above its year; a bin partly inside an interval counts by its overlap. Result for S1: 2.526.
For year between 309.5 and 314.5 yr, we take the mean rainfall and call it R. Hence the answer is 2.47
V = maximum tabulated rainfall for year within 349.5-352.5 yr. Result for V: 1.254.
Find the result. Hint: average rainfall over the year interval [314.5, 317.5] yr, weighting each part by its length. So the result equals 2.41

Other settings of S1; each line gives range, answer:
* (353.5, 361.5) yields 1.963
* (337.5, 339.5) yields 1.741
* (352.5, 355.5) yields 1.392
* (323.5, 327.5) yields 2.451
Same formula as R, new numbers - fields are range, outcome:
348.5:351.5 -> 1.22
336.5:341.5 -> 1.63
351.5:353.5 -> 1.28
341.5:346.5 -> 1.28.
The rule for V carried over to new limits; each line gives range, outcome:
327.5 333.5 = 2.45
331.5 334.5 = 2.318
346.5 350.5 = 1.238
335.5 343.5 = 1.934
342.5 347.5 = 1.314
